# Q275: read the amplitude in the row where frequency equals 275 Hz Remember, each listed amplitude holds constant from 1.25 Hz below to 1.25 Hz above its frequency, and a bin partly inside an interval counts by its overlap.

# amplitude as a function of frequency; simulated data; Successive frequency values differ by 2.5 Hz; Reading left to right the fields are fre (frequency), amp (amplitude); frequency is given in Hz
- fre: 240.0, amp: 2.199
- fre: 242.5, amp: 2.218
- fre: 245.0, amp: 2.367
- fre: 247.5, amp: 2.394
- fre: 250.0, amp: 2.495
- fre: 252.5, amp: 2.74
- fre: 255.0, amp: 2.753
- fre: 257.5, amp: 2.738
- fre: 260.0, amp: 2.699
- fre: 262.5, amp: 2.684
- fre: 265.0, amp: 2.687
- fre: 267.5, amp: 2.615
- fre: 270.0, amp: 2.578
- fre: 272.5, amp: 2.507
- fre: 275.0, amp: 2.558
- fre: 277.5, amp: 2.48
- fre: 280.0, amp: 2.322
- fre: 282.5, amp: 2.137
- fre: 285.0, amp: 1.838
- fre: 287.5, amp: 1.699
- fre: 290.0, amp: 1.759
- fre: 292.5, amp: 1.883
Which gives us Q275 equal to 2.558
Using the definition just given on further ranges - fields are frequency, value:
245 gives 2.367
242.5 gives 2.218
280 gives 2.322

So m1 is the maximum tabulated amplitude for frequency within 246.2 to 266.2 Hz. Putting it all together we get 2.753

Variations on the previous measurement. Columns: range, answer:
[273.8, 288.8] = 2.558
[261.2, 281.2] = 2.687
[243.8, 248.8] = 2.394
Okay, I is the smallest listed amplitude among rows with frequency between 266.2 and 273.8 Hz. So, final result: 2.507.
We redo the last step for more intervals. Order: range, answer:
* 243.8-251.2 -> 2.367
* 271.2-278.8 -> 2.48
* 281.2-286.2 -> 1.838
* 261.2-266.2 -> 2.684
